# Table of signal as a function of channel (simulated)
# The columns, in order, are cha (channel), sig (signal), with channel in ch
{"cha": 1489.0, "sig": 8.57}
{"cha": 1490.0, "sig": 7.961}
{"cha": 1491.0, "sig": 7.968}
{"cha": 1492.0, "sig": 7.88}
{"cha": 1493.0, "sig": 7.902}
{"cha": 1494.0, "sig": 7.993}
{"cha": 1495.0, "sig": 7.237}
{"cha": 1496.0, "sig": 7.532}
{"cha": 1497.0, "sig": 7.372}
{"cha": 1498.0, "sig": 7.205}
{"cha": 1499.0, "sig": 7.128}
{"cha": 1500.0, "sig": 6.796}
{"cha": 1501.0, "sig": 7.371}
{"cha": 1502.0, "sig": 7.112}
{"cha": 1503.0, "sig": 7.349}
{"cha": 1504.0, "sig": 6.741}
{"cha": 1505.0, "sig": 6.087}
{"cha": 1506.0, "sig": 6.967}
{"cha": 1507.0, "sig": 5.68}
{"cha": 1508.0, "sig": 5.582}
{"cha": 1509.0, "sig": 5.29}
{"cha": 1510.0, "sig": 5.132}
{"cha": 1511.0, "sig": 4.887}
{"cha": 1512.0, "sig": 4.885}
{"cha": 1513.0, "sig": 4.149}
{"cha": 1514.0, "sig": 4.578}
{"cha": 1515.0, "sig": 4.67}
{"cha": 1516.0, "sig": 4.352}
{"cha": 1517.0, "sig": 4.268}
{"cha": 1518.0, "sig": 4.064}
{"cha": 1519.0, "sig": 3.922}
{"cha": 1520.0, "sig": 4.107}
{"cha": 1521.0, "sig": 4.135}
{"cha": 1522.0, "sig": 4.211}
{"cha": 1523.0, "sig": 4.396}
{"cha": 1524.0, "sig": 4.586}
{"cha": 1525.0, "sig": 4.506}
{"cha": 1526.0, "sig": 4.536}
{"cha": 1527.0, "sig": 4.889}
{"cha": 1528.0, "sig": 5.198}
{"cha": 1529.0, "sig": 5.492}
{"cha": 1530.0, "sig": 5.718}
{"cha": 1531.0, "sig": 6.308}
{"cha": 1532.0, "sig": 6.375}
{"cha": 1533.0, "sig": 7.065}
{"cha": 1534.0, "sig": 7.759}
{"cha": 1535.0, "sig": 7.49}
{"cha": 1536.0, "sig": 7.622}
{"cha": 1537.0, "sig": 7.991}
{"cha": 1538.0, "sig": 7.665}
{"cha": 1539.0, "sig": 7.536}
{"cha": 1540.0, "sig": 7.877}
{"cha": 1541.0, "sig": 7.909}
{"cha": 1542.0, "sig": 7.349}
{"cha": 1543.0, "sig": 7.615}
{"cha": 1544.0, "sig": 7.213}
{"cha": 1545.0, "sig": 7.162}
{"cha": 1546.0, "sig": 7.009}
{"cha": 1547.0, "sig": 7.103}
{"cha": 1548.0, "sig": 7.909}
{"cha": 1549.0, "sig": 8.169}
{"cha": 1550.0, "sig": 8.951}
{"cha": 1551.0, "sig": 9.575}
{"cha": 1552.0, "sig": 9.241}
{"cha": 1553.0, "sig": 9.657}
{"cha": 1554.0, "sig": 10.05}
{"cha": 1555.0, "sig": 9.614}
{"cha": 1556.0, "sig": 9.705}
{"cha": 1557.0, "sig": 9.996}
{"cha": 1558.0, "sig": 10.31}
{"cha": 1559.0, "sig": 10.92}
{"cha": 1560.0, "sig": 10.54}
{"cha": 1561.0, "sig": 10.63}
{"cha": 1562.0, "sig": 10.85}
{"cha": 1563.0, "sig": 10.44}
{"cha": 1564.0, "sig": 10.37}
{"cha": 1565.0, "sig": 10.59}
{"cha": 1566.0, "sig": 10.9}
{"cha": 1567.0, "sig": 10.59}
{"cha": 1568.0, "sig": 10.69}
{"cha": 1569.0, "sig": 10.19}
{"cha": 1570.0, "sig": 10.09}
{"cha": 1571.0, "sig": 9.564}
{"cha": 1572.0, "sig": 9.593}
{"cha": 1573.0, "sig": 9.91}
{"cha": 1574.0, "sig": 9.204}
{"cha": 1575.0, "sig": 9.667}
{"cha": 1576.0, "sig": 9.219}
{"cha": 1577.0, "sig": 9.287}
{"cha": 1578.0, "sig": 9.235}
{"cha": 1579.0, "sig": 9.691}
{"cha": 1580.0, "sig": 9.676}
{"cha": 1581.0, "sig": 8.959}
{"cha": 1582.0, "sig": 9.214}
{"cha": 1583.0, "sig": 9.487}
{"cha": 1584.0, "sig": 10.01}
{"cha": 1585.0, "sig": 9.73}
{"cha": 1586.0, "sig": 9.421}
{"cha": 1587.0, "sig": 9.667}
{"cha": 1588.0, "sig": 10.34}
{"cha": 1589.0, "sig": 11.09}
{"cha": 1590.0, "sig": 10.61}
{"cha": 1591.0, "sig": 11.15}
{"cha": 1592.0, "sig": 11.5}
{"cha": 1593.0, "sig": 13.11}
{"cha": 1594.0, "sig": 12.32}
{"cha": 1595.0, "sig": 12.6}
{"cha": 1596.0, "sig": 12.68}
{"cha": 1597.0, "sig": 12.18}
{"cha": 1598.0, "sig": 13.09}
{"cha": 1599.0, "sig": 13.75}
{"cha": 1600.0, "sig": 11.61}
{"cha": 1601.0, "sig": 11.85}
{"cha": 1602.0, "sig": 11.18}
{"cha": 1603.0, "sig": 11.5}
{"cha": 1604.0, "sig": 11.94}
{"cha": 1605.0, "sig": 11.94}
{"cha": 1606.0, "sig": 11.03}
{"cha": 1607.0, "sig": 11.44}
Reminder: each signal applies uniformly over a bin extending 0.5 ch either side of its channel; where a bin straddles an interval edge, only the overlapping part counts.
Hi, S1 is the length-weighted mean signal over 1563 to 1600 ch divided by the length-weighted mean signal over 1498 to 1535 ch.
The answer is 1.92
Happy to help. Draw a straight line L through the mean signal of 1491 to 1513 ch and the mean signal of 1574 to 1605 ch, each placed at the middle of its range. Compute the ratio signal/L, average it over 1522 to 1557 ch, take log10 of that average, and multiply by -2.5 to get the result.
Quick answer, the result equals 0.17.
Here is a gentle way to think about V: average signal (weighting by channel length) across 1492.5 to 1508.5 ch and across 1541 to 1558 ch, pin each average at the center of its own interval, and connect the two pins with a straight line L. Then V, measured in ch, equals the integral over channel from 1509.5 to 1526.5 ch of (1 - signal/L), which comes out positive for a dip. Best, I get 7.0 ch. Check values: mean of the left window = 7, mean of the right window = 8.55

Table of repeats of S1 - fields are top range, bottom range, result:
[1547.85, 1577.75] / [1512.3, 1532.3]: 2.10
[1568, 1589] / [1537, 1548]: 1.29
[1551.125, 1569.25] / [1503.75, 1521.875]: 2.08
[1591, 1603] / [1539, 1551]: 1.59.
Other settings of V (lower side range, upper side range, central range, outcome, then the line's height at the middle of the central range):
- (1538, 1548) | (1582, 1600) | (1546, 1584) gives -2.2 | 9.21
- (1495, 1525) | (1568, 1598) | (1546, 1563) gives -2.0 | 8.49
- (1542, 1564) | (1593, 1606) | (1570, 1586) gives 1.9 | 10.8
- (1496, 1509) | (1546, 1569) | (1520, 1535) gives 5.1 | 8.14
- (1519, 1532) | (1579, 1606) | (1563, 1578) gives -1.6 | 9.08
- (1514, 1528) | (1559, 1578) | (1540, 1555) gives -1.3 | 7.59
